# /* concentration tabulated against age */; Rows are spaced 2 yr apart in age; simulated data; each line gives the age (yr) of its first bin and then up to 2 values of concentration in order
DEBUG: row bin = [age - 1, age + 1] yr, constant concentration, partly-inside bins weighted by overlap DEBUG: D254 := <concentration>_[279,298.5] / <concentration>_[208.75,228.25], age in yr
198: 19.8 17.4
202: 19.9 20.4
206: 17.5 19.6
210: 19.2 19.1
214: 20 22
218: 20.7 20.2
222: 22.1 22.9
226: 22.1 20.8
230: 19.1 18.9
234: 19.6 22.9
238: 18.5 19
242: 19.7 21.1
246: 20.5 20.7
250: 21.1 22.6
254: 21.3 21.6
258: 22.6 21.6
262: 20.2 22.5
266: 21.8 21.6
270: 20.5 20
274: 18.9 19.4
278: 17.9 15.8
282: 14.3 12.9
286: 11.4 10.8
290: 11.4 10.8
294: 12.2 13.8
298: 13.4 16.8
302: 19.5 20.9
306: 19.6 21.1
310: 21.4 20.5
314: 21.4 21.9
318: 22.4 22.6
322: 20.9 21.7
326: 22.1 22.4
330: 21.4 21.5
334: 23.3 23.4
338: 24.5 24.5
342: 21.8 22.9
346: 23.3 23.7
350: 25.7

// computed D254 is 0.61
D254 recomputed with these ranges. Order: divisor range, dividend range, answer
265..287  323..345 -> 1.28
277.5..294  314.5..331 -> 1.69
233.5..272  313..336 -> 1.05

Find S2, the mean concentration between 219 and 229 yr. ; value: 21.6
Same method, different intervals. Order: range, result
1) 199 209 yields 19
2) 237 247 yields 19.8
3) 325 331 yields 22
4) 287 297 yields 11.8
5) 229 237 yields 20.1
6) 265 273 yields 21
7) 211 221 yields 20.4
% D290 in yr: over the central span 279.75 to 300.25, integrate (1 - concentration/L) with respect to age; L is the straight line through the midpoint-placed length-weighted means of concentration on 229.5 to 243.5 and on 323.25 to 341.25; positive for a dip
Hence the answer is 8.2 yr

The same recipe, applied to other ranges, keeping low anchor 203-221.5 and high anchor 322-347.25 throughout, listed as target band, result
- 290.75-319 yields 4.9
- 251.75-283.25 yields 1.6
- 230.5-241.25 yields 0.4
